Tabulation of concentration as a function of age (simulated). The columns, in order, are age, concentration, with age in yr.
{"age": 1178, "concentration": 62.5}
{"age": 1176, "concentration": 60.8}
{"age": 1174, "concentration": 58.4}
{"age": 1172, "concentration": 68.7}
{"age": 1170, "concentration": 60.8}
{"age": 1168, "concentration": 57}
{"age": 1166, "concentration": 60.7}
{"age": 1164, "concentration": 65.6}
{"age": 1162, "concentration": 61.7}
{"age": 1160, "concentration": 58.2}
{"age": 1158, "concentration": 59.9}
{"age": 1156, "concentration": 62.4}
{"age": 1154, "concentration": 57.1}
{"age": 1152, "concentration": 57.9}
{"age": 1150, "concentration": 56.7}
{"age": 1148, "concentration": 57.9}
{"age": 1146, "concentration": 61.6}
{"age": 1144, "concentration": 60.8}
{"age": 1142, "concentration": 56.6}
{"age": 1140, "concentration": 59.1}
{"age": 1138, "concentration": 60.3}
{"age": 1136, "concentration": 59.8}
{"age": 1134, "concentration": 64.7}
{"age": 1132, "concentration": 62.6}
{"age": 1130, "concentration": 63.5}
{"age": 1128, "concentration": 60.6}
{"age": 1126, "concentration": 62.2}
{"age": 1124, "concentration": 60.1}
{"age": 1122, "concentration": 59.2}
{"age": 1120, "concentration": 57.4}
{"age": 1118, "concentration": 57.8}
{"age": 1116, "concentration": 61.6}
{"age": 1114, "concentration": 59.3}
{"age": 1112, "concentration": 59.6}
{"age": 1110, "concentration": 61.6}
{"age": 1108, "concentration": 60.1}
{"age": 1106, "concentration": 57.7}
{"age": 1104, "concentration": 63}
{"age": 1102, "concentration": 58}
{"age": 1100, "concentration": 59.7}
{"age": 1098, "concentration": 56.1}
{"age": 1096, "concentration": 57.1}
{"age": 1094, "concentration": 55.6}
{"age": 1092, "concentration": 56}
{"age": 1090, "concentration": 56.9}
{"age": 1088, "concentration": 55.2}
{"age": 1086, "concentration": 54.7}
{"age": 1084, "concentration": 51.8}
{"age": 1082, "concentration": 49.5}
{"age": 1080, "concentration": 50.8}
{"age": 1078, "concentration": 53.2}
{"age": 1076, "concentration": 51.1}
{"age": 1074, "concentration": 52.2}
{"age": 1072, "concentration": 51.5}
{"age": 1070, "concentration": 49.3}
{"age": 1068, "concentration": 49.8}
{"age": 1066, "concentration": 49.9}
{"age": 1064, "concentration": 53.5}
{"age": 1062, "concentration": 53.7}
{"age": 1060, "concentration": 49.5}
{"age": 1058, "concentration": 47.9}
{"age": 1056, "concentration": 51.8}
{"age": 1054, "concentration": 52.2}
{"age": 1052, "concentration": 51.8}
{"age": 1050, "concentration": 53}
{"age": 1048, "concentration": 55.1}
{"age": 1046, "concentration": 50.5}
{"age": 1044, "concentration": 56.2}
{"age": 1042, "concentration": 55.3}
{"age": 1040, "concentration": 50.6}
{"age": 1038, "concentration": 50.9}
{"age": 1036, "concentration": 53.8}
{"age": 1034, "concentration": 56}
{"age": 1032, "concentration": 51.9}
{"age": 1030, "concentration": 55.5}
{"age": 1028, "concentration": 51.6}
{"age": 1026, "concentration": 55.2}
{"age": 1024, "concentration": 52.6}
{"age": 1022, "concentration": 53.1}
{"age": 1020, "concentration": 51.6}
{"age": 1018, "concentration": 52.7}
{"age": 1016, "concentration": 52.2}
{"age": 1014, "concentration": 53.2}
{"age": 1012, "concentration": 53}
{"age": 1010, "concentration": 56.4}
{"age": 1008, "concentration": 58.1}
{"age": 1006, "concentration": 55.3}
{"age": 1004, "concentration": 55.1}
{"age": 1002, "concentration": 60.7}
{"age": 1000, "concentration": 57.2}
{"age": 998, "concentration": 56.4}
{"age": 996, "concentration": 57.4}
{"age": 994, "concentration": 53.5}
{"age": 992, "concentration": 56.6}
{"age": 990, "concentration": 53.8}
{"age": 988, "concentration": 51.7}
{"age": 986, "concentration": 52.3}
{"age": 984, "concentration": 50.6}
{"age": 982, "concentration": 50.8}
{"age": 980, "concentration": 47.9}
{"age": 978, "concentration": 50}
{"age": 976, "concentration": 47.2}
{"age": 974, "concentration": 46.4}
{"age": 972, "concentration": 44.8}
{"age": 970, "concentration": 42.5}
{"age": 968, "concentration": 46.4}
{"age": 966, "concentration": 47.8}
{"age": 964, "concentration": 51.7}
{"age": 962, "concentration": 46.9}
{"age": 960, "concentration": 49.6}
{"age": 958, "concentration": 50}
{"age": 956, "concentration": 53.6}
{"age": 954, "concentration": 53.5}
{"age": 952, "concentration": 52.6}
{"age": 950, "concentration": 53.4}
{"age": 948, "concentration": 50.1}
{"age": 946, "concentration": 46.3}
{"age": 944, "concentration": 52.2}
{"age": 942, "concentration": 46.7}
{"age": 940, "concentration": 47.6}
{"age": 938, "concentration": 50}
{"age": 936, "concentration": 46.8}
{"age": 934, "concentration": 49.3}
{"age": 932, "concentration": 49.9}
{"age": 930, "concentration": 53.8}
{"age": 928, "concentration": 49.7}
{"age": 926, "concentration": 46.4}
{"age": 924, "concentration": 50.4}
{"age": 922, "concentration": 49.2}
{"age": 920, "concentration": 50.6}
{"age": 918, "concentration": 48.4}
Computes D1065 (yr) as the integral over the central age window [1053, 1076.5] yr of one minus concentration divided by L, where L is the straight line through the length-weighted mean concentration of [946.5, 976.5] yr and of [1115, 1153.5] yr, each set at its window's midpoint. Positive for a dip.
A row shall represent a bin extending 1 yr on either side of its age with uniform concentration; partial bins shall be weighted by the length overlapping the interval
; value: 1.9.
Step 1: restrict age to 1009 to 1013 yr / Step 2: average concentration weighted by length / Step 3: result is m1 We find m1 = 54.7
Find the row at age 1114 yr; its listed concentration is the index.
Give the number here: 59.3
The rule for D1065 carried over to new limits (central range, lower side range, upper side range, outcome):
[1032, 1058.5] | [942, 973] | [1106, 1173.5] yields 0.90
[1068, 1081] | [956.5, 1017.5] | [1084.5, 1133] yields 1.30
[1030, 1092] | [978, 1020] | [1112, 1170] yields 4.66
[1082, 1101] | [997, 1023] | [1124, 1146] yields 1.08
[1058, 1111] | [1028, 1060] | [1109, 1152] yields 1.71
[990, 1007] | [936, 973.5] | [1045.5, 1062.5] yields -2.07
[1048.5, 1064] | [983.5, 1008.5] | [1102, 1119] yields 1.64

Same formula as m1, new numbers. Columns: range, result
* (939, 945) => 48.8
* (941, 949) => 48.8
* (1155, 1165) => 61.6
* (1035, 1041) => 51.8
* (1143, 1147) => 61.2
